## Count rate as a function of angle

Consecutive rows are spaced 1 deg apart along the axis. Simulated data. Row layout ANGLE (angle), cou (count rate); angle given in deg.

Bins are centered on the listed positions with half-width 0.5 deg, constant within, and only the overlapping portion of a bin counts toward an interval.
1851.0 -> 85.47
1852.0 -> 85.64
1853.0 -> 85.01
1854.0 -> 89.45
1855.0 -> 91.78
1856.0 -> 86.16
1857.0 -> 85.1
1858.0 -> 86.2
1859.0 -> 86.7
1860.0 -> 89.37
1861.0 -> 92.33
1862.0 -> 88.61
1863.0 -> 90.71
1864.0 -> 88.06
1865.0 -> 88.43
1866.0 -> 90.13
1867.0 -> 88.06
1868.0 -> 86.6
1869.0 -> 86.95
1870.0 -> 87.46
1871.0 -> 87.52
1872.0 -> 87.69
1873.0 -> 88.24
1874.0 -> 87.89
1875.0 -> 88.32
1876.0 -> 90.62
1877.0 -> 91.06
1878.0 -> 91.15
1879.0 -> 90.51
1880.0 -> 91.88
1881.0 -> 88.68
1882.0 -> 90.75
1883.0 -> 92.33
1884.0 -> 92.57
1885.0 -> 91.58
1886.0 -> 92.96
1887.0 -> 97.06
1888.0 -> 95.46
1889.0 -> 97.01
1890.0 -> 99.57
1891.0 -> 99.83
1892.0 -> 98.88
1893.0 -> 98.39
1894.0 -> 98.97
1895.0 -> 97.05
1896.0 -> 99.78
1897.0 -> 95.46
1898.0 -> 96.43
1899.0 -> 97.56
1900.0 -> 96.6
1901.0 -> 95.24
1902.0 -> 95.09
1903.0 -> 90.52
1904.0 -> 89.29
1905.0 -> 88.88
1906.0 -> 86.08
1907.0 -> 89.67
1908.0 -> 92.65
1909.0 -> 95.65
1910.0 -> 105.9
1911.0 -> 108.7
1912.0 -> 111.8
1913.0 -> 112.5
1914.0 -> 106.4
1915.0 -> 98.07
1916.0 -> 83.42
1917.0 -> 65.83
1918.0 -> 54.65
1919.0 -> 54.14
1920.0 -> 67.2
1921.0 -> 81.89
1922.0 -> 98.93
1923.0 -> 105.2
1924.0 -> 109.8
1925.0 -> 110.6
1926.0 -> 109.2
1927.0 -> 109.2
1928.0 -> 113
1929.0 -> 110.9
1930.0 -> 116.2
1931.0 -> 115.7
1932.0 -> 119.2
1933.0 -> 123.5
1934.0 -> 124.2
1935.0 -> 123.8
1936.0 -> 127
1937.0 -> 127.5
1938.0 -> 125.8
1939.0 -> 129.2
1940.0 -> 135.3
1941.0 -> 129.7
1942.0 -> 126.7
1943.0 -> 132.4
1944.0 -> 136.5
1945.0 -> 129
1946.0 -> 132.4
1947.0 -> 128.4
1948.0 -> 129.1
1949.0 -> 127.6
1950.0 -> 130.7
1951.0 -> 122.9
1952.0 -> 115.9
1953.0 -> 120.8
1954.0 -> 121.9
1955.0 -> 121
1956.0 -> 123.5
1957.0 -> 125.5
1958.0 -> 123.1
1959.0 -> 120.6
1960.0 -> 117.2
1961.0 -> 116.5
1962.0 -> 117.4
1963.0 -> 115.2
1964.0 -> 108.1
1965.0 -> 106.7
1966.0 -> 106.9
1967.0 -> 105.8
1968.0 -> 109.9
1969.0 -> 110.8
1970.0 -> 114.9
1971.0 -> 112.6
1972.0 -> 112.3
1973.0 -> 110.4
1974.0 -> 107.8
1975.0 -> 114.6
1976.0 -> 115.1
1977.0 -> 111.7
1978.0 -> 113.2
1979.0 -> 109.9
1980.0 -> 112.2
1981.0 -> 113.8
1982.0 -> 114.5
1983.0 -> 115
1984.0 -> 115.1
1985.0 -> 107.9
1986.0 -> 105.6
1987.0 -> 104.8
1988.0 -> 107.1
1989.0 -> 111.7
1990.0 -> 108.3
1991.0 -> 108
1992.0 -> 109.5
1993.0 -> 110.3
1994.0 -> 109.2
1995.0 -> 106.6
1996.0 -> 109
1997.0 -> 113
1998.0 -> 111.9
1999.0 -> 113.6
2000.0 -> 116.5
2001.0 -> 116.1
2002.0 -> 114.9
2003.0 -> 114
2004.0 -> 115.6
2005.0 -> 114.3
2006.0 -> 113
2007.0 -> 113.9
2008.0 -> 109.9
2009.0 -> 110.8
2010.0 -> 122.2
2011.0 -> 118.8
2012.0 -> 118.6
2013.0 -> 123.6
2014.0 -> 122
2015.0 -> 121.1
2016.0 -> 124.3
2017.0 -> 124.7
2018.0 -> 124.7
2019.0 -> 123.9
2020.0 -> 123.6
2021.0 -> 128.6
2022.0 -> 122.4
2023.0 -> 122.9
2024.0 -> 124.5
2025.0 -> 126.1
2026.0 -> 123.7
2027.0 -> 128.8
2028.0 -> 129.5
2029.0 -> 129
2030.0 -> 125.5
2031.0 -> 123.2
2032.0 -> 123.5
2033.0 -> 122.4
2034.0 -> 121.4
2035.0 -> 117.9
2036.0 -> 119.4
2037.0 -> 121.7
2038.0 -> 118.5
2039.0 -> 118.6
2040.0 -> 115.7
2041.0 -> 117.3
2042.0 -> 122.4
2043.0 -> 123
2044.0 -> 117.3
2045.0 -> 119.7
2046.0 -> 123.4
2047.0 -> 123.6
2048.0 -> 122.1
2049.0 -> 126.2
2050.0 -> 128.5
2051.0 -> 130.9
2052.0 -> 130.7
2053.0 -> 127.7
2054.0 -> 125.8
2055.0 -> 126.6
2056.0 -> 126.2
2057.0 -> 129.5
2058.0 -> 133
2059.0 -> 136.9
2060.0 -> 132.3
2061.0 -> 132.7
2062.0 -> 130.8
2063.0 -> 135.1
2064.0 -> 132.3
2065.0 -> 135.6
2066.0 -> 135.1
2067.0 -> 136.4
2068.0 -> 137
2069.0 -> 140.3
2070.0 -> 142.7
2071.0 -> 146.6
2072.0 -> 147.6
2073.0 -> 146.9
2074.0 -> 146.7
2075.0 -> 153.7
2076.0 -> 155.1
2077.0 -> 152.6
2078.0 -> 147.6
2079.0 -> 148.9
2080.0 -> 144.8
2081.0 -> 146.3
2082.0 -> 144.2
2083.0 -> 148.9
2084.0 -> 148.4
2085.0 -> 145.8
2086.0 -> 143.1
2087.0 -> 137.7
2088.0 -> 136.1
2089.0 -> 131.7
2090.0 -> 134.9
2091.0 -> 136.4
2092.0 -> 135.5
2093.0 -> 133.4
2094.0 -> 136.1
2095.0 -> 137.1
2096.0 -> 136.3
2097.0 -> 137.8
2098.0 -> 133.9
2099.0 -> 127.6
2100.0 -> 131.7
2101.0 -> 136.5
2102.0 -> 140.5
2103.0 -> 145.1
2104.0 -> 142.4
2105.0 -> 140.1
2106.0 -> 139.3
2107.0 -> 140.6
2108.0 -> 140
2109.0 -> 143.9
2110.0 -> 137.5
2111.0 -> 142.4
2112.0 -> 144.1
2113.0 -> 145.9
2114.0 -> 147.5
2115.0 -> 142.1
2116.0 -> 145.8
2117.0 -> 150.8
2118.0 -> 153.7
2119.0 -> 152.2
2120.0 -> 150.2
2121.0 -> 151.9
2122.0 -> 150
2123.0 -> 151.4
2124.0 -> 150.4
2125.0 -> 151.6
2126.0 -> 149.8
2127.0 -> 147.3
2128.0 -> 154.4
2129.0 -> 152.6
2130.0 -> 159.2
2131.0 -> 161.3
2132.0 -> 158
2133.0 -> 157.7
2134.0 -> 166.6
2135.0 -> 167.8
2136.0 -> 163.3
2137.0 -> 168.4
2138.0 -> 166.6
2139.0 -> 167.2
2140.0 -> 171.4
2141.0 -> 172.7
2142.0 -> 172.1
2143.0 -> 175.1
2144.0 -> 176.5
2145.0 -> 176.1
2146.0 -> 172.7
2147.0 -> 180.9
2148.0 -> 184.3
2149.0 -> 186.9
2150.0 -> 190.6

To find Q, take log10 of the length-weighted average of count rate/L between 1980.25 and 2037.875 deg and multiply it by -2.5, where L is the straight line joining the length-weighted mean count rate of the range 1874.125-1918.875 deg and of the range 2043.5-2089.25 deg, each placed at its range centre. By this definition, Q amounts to 0.04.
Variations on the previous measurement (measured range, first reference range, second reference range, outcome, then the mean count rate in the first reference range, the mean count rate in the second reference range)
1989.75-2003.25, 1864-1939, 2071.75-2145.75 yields 0.09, 97.2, 149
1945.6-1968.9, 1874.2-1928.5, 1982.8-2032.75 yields -0.13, 94.2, 117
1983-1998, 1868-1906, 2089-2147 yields 0.09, 92.9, 151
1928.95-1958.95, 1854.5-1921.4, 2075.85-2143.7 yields -0.19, 91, 148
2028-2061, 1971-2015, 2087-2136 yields 0.02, 113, 145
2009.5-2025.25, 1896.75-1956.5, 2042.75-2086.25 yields 0.03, 109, 137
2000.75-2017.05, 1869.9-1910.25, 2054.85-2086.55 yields 0.07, 93.4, 141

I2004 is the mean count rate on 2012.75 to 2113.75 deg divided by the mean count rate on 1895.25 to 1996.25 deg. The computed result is 1.21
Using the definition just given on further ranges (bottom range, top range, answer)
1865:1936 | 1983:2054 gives 1.24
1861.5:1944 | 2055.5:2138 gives 1.46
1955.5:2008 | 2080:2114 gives 1.24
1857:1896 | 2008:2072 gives 1.38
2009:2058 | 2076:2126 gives 1.16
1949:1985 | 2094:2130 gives 1.25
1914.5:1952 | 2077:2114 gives 1.25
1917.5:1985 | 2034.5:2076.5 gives 1.14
